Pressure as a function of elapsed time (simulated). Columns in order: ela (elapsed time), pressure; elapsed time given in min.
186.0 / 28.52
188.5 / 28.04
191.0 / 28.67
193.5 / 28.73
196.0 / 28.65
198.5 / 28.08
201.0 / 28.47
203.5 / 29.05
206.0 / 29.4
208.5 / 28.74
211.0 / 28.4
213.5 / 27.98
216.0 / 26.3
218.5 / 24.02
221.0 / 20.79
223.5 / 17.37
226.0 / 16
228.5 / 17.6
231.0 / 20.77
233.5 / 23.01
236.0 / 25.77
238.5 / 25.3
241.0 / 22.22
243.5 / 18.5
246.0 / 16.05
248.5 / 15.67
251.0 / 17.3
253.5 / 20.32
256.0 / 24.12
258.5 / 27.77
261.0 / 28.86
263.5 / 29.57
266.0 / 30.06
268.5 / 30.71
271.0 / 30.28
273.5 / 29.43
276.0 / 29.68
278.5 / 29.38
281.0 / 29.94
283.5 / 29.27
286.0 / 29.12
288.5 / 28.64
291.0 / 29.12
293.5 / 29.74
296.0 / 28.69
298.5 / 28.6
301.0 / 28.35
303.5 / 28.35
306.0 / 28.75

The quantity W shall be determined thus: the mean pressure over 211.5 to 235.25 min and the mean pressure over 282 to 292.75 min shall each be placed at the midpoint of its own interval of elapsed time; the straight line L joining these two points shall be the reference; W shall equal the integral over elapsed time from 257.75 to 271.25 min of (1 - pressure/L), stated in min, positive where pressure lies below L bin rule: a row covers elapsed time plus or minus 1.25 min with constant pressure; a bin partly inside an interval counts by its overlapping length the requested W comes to -1.55 min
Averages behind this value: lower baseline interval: 21.8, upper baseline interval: 29.1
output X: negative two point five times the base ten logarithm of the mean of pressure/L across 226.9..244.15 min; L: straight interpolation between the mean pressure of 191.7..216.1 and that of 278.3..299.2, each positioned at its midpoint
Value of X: 0.30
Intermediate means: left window 28.5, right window 29.2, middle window 21.9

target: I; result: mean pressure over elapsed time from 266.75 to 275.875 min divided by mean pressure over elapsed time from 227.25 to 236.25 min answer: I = 1.41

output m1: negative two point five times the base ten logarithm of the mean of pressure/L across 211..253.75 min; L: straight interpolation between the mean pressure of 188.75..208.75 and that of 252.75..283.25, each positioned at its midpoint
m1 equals 0.33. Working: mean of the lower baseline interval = 28.7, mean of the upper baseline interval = 28.5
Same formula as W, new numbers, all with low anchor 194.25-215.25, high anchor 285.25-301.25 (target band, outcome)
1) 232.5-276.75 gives 6.3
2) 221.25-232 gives 3.9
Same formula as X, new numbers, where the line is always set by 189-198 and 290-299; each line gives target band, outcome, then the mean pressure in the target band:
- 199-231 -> 0.17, 24.4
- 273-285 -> -0.02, 29.5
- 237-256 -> 0.41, 19.7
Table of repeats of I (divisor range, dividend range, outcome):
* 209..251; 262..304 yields 1.36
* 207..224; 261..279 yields 1.18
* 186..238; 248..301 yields 1.09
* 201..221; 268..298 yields 1.08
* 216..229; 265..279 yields 1.50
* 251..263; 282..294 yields 1.18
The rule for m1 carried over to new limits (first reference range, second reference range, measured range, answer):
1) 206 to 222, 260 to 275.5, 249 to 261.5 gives 0.26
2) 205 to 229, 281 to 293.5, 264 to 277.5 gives -0.08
